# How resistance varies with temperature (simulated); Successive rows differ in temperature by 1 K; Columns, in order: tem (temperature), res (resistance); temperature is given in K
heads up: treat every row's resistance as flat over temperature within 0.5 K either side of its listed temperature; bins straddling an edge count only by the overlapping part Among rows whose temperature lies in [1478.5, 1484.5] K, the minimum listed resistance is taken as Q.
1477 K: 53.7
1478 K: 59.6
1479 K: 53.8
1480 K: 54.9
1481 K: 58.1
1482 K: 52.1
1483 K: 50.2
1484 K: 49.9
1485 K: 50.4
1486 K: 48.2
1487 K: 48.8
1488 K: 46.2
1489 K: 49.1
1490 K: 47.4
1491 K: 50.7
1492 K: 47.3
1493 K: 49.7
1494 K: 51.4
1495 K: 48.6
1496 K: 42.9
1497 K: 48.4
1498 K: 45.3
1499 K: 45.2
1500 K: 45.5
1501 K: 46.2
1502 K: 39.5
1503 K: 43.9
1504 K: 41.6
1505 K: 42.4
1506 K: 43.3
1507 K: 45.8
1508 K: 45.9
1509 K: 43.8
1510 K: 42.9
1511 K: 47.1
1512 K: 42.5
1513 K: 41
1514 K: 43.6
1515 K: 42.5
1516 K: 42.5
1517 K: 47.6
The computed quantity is 49.9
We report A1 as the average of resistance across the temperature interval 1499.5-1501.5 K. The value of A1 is 45.9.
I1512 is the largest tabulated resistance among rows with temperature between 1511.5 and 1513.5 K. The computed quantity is 42.5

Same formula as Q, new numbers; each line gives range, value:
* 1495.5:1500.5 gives 42.9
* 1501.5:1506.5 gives 39.5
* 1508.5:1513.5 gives 41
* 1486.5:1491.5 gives 46.2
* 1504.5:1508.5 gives 42.4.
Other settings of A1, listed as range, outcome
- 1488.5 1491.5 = 49.1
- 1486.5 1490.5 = 47.9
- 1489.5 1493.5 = 48.8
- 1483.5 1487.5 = 49.3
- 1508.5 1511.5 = 44.6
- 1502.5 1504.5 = 42.8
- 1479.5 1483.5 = 53.8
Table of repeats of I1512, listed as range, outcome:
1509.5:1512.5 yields 47.1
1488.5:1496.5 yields 51.4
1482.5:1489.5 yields 50.4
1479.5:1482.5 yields 58.1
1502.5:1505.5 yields 43.9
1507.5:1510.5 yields 45.9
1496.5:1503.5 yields 48.4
